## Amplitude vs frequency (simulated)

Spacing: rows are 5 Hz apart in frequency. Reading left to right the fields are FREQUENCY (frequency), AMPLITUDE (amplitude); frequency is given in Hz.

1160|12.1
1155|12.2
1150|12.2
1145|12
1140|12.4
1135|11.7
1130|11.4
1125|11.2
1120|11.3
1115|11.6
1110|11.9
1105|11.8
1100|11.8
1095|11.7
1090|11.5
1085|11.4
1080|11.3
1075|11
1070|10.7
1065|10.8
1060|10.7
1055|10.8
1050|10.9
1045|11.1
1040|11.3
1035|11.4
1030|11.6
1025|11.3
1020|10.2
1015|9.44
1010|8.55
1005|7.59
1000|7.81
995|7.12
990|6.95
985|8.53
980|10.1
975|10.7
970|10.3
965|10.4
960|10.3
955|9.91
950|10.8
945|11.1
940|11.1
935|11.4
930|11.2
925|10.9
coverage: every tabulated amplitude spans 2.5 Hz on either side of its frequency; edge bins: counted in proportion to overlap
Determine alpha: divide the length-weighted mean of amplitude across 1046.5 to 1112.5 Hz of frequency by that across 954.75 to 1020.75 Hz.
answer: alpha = 1.24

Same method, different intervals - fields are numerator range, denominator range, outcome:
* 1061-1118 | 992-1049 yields 1.17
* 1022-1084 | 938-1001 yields 1.15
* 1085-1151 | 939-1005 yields 1.23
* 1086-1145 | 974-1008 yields 1.41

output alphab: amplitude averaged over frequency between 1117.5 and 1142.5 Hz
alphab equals 11.6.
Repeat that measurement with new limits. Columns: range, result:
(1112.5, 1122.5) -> 11.4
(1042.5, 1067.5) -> 10.9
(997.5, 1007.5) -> 7.7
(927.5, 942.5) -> 11.2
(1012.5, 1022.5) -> 9.82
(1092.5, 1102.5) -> 11.8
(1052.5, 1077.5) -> 10.8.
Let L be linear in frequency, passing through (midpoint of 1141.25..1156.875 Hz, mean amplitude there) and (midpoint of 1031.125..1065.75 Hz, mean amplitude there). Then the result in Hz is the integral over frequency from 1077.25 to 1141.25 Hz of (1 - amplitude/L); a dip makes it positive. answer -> 0.6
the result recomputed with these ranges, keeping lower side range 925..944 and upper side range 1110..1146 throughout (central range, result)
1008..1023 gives 2.5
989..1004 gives 5.3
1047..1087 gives 2.0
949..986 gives 3.6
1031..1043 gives 0.1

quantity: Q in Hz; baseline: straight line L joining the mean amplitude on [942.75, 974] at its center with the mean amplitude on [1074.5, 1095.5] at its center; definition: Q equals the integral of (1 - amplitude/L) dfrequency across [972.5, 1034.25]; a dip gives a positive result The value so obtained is 9.1 Hz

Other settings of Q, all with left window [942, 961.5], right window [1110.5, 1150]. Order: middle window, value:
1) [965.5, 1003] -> 6.6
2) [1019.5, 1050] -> -0.3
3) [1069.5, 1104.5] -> 0.1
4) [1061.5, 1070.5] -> 0.4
